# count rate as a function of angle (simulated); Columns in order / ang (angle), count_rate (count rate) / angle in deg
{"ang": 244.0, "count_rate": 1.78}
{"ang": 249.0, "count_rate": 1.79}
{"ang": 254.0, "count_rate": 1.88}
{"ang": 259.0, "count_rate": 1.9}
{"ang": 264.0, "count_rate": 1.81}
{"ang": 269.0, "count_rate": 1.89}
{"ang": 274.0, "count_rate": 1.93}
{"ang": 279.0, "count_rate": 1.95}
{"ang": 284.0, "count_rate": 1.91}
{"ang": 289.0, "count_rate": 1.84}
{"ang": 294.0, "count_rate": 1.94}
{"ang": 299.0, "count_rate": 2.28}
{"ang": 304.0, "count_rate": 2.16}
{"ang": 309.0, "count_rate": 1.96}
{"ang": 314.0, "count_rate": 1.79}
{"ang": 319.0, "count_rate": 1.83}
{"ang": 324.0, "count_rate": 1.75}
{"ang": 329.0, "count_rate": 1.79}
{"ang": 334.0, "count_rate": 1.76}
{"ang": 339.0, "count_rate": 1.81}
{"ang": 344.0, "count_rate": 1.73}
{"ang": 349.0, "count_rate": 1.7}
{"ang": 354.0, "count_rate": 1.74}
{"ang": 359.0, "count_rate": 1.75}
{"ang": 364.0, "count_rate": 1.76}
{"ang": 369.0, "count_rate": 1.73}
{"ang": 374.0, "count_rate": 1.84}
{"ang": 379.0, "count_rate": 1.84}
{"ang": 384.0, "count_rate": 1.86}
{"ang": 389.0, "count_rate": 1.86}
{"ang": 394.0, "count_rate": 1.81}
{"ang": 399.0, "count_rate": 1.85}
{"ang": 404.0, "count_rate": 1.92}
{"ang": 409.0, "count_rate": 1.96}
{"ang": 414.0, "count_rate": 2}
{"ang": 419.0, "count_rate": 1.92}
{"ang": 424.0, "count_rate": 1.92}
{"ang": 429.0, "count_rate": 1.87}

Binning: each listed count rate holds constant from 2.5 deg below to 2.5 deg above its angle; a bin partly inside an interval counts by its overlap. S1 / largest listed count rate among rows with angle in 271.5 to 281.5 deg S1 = 1.95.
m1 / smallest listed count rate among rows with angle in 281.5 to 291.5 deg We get 1.84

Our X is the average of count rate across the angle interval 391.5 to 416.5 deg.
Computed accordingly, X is 1.91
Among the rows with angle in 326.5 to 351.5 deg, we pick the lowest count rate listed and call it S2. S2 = 1.7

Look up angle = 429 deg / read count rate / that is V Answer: 1.87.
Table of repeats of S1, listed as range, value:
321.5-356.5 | 1.81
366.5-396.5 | 1.86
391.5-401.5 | 1.85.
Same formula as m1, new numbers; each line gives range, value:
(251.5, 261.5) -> 1.88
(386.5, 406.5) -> 1.81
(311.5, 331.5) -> 1.75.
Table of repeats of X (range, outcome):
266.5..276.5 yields 1.91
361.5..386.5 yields 1.81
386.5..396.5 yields 1.84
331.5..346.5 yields 1.77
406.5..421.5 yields 1.96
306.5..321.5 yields 1.86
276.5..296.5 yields 1.91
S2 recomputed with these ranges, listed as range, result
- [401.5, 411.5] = 1.92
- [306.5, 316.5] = 1.79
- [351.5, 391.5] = 1.73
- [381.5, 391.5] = 1.86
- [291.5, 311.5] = 1.94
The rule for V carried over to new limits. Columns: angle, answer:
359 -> 1.75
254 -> 1.88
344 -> 1.73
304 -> 2.16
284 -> 1.91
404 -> 1.92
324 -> 1.75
